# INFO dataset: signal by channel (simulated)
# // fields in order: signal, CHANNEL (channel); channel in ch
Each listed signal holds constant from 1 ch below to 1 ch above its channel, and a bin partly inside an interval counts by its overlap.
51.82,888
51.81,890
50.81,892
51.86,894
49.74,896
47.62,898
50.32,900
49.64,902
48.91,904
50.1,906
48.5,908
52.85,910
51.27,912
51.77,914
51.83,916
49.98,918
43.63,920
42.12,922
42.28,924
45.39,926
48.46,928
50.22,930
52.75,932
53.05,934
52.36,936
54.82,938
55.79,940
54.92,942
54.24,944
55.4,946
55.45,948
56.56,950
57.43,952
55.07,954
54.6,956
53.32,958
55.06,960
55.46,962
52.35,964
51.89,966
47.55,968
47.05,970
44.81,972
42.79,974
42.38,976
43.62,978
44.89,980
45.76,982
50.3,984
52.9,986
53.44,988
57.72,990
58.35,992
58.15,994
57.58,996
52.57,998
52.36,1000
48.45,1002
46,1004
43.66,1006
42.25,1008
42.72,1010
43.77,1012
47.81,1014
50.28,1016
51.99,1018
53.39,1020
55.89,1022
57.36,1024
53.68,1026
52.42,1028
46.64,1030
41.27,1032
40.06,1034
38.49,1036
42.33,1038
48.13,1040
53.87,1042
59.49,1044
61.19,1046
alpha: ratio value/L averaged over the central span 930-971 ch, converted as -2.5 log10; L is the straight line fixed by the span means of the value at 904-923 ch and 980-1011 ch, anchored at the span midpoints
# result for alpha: -0.08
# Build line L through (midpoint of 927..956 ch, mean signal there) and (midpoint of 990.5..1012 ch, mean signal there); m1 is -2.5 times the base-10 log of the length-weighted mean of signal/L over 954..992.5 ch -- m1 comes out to 0.04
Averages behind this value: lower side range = 54.1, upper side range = 50.1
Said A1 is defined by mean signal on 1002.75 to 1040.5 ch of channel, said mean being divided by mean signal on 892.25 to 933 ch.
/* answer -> 1.0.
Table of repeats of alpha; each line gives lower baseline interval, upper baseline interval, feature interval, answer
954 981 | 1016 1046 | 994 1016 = 0.03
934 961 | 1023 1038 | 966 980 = 0.16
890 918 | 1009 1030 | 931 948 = -0.08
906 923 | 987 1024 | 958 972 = -0.02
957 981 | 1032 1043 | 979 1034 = -0.09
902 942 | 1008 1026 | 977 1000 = -0.05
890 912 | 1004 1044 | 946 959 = -0.13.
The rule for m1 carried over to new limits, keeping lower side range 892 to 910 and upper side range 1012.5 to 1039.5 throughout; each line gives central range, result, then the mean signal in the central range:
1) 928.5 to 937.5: -0.055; 52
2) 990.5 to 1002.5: -0.129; 55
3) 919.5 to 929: 0.120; 44.4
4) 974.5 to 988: 0.044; 47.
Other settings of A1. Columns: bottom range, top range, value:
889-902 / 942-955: 1.11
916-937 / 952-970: 1.10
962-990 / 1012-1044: 1.02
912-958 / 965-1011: 0.95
